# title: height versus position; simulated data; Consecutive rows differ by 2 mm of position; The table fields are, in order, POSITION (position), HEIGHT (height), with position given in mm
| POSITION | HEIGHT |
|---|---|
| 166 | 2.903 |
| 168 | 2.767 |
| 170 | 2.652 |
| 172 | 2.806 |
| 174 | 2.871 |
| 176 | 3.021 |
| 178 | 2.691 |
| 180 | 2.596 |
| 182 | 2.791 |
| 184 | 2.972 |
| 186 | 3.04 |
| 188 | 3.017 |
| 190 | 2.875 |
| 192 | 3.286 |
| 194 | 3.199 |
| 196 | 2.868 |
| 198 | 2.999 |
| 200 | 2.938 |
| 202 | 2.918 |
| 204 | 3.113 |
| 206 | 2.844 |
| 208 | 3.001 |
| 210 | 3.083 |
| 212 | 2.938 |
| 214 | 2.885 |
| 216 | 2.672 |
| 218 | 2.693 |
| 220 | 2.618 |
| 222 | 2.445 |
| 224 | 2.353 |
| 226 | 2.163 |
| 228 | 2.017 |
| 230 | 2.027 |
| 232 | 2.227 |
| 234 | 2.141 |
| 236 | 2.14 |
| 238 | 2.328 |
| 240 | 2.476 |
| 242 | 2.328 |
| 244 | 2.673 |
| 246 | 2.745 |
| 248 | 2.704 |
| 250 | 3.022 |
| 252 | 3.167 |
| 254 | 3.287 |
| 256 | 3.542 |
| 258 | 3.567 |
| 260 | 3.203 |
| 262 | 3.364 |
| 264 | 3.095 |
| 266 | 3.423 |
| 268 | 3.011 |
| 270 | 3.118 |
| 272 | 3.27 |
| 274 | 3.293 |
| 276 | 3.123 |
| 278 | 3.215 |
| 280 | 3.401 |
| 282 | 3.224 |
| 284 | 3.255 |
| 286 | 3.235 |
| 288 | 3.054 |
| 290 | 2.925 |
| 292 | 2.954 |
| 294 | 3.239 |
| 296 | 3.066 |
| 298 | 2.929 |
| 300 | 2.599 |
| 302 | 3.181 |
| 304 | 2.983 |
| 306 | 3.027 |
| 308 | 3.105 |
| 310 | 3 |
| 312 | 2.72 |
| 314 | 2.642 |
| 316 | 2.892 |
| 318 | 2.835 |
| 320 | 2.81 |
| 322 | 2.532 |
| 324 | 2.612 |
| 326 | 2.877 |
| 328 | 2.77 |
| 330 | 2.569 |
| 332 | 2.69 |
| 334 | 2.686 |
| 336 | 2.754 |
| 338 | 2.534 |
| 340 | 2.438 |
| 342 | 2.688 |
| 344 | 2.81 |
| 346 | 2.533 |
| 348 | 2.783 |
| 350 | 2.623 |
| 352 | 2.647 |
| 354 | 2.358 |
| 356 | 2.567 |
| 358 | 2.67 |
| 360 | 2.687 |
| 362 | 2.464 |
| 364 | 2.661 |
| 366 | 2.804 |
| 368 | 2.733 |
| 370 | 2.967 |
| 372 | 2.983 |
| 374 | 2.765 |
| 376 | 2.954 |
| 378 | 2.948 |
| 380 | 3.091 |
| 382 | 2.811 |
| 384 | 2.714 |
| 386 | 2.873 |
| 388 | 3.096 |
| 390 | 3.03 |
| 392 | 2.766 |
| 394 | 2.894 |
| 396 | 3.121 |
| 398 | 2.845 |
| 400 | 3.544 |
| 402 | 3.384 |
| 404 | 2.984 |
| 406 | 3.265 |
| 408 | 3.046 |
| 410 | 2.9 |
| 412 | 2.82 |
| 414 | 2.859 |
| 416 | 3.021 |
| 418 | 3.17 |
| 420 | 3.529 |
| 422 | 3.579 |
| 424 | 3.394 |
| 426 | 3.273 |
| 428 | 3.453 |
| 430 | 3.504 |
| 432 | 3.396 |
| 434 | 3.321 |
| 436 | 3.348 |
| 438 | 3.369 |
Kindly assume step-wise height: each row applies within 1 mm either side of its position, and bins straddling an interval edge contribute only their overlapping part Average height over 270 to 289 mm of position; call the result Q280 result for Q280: 3.22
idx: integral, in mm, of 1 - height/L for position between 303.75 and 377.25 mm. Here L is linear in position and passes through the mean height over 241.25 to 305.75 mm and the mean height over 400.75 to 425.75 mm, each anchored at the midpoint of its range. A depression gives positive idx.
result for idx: 9.4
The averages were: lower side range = 3.1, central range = 2.73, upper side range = 3.17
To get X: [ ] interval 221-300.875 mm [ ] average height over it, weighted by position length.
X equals 2.88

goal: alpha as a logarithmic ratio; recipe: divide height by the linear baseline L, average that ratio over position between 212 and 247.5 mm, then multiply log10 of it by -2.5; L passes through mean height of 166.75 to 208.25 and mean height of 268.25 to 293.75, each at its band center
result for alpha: 0.24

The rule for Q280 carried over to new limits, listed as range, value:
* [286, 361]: 2.78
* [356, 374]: 2.74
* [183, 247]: 2.69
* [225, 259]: 2.62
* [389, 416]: 3.03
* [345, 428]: 2.94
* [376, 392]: 2.93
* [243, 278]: 3.16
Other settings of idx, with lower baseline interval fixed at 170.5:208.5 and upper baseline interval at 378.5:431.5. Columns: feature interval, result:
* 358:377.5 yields 1.9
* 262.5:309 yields -1.6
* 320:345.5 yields 3.2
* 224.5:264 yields 3.8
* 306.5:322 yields 1.0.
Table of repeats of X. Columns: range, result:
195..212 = 2.97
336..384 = 2.72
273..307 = 3.1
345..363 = 2.59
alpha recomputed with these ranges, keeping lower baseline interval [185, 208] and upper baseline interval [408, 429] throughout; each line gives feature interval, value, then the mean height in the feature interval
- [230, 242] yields 0.33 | 2.25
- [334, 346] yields 0.18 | 2.64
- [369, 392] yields 0.08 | 2.92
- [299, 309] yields 0.04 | 2.98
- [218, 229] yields 0.27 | 2.35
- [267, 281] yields -0.05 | 3.2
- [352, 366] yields 0.21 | 2.59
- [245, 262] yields -0.04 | 3.17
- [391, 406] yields 0.03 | 3.09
